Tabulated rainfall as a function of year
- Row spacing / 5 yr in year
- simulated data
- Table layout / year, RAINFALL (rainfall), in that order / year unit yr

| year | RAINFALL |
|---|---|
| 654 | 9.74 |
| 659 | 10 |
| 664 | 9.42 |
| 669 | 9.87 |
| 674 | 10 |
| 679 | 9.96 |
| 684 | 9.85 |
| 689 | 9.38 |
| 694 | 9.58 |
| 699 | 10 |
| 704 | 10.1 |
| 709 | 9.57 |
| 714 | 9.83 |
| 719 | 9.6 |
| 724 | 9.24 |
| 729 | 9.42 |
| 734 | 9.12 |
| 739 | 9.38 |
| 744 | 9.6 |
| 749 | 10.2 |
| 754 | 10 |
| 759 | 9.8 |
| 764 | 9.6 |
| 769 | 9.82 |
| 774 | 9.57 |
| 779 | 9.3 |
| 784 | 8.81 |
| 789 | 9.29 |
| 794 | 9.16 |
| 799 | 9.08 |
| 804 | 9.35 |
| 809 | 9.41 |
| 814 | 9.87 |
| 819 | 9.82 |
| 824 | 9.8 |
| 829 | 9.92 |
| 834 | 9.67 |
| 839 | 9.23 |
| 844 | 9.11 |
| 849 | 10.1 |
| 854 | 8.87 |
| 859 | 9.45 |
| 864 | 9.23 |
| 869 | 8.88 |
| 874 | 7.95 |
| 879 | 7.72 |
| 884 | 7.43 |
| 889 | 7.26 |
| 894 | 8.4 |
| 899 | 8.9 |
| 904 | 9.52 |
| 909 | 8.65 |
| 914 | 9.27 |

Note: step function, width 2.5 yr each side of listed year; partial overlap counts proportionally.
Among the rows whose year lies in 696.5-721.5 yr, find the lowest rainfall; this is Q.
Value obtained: 9.57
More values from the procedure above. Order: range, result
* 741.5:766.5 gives 9.6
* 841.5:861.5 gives 8.87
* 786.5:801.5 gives 9.08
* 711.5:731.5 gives 9.24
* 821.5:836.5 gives 9.67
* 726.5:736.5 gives 9.12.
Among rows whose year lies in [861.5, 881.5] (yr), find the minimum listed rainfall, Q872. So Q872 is 7.72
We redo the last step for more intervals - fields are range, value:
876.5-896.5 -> 7.26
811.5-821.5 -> 9.82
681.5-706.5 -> 9.38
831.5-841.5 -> 9.23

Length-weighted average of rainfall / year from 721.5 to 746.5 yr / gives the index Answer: 9.35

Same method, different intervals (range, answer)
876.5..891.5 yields 7.47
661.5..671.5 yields 9.64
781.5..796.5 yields 9.09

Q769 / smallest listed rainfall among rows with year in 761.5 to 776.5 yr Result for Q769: 9.57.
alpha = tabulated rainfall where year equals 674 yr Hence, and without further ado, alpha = 10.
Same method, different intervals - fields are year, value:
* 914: 9.27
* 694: 9.58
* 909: 8.65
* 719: 9.6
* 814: 9.87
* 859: 9.45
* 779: 9.3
